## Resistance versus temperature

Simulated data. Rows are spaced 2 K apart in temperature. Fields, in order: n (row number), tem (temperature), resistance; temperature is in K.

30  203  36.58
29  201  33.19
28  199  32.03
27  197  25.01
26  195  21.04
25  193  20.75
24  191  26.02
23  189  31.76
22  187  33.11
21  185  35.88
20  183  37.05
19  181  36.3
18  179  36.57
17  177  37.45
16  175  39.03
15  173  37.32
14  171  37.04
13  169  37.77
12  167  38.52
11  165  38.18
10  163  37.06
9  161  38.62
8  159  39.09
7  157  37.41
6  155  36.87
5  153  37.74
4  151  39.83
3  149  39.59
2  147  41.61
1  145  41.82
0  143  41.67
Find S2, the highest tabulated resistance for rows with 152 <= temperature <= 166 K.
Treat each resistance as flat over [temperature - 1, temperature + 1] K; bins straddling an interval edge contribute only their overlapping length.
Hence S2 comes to 39.09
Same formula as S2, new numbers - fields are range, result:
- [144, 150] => 41.82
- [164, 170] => 38.52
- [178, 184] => 37.05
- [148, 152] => 39.83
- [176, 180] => 37.45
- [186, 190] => 33.11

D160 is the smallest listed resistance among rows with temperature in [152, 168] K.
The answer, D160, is 36.87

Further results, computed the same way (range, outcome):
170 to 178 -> 37.04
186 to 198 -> 20.75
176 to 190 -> 31.76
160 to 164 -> 37.06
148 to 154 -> 37.74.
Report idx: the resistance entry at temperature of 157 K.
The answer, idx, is 37.41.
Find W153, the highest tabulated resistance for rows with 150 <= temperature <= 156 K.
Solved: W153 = 39.83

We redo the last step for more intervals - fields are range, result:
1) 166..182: 39.03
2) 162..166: 38.18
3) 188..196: 31.76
